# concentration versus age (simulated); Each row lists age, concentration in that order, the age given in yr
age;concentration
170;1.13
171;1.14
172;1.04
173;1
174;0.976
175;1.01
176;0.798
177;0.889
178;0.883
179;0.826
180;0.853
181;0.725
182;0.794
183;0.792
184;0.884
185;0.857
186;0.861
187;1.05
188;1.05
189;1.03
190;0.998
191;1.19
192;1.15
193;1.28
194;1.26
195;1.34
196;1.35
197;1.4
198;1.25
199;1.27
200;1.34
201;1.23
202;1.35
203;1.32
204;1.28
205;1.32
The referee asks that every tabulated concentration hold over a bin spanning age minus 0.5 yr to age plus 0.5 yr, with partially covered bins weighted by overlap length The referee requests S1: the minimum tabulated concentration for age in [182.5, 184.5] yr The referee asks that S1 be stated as 0.792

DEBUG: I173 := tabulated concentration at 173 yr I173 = 1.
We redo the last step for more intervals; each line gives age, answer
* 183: 0.792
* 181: 0.725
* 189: 1.03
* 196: 1.35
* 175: 1.01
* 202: 1.35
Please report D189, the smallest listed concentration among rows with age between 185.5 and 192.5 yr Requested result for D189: 0.861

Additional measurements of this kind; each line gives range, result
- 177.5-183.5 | 0.725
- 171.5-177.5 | 0.798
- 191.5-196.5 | 1.15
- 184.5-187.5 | 0.857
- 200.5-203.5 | 1.23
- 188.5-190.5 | 0.998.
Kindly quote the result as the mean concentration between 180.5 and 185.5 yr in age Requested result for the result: 0.81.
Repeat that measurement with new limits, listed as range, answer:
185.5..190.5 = 0.998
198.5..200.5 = 1.31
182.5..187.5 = 0.889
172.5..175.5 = 0.995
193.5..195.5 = 1.3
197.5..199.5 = 1.26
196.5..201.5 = 1.3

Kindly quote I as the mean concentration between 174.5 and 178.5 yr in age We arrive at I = 0.895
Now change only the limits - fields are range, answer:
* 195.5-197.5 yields 1.38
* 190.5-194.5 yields 1.22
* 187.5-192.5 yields 1.08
